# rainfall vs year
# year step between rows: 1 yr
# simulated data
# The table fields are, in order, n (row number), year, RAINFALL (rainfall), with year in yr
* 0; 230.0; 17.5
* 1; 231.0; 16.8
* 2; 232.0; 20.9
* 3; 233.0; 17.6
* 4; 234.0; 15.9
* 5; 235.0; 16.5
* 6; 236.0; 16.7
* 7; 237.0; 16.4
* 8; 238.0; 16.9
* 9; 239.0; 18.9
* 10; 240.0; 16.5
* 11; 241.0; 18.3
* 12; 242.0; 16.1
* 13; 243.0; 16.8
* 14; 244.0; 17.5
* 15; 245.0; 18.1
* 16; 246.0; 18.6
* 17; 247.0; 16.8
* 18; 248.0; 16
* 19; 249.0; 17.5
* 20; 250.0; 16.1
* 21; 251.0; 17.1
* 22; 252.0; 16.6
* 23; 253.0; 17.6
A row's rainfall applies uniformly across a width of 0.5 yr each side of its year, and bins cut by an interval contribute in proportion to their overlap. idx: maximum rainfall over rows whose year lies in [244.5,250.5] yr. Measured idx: 18.6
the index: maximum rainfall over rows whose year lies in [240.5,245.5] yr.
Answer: 18.3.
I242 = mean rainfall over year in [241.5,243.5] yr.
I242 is 16.5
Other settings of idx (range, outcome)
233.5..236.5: 16.7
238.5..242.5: 18.9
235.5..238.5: 16.9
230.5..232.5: 20.9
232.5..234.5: 17.6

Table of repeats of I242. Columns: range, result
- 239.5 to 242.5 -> 17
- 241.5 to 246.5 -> 17.4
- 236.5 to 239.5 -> 17.4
